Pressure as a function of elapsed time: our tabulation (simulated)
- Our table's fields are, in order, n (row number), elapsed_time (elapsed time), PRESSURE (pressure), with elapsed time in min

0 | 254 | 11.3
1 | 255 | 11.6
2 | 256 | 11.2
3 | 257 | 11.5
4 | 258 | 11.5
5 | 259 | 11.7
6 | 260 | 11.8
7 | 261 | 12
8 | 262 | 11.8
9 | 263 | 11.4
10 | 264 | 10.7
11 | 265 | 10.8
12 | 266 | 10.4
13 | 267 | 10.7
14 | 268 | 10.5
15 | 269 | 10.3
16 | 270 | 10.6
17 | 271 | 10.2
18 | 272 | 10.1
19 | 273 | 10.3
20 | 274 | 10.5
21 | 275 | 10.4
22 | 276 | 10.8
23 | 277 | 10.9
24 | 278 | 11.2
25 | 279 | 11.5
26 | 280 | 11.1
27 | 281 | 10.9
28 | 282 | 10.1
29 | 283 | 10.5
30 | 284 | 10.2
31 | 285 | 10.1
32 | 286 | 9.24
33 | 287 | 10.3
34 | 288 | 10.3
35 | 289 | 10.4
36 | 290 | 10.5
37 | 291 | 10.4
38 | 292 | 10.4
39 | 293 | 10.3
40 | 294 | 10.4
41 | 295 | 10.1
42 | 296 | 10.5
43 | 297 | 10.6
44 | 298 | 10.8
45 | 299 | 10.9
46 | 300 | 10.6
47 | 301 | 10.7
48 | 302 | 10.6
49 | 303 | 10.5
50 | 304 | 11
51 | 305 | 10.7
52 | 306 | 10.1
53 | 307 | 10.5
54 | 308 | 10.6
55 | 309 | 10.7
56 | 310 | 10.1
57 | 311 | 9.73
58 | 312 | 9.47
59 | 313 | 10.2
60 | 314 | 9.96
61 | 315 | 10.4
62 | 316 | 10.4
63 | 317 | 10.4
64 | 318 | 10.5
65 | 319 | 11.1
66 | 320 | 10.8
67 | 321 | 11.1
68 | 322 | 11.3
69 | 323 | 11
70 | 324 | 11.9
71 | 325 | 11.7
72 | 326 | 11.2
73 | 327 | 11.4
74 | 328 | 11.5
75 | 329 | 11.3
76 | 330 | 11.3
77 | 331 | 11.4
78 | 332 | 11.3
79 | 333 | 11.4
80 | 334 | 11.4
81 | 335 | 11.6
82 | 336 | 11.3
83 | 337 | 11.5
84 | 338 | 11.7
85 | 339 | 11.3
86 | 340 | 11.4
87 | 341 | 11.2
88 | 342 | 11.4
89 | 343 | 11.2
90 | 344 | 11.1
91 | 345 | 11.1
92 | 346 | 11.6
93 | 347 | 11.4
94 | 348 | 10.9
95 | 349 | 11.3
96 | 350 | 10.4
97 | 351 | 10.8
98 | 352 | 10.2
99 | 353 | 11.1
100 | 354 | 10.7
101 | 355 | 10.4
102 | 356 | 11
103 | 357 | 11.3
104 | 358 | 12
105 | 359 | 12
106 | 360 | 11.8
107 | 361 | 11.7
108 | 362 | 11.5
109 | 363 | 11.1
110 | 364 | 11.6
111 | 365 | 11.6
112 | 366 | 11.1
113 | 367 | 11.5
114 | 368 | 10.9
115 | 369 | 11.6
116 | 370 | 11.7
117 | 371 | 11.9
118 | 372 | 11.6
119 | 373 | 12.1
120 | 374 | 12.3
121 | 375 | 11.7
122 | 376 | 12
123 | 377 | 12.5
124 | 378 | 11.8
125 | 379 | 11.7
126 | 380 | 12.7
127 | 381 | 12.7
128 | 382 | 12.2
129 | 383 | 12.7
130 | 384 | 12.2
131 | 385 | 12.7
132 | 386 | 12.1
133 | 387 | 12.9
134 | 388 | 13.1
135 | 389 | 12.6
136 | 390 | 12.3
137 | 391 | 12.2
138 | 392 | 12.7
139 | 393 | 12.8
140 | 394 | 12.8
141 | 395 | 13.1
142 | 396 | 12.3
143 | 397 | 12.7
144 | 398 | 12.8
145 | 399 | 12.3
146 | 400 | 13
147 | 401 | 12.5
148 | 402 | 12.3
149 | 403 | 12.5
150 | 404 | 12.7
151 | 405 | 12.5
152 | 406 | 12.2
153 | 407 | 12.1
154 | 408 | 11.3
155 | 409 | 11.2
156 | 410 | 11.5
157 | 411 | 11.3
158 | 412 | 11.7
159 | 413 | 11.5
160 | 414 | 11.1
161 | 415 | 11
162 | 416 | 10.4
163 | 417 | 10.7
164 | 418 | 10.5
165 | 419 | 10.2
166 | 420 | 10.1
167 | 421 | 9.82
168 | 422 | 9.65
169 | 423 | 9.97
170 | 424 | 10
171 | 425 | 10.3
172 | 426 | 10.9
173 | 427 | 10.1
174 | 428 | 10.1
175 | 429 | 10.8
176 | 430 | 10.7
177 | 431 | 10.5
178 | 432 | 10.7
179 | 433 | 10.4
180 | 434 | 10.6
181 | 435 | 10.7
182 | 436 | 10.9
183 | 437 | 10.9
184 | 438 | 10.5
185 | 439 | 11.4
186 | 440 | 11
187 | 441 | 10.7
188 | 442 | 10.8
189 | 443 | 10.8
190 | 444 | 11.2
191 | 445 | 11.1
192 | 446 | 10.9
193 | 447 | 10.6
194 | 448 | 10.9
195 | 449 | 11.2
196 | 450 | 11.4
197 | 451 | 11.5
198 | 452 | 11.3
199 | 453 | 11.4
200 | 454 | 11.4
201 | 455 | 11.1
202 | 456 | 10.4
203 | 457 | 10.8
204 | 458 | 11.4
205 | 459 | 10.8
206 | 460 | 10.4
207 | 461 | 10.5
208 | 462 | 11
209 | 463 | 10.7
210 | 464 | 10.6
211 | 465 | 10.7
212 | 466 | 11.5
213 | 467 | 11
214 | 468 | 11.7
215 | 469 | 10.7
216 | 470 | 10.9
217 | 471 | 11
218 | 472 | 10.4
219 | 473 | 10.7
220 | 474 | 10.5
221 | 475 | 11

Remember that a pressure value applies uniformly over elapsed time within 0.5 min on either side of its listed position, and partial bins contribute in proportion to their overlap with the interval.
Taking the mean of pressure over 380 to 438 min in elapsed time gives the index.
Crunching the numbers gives 11.6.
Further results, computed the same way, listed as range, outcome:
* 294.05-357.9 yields 10.9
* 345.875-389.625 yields 11.7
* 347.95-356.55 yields 10.8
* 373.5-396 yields 12.4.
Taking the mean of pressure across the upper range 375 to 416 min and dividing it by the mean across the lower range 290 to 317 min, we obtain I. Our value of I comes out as 1.17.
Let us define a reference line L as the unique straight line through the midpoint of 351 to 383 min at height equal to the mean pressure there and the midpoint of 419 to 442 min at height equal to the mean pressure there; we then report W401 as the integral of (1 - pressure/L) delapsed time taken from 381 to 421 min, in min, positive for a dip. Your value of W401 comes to -3.6 min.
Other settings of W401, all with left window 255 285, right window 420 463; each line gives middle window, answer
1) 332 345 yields -0.64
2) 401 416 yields -1.37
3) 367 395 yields -3.77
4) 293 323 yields 0.93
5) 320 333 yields -0.61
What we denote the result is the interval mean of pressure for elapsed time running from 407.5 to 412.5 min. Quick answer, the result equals 11.4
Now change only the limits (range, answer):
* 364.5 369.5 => 11.3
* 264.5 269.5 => 10.5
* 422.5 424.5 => 9.98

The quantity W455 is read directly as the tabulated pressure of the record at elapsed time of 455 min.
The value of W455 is 11.1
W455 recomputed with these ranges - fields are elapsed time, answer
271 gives 10.2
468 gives 11.7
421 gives 9.82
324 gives 11.9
